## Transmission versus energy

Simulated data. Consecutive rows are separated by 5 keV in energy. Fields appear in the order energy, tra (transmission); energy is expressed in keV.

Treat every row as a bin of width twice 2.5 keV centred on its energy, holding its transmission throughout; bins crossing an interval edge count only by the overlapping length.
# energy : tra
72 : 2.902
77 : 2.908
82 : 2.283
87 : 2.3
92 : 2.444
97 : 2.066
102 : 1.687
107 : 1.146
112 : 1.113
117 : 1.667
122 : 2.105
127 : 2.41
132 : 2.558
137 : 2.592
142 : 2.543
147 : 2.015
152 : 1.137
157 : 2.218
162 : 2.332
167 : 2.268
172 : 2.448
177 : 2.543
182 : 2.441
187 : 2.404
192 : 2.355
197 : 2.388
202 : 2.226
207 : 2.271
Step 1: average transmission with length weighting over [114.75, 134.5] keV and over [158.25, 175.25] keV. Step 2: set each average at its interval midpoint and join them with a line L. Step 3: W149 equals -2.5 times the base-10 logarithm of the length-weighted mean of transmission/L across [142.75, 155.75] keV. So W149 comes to 0.28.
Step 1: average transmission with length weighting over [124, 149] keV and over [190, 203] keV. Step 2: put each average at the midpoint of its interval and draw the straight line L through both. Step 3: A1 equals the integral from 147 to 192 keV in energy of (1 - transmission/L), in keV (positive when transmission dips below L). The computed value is 2.9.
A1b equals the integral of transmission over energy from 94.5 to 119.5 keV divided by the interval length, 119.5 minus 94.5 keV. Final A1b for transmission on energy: 1.54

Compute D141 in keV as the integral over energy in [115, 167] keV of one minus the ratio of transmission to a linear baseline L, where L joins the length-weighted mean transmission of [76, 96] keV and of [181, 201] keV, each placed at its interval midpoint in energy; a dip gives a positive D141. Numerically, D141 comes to 5.0 keV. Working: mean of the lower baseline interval 2.42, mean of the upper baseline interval 2.38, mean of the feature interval 2.17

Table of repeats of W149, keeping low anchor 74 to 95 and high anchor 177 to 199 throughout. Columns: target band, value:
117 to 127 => 0.19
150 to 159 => 0.40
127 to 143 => -0.04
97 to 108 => 0.47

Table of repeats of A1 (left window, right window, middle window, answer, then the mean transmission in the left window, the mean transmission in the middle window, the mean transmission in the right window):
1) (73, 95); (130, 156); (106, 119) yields 5.7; 2.5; 1.31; 2.16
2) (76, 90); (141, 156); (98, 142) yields 2.9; 2.45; 1.95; 1.87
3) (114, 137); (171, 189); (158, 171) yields 0.4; 2.21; 2.31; 2.46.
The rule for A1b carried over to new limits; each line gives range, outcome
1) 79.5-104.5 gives 2.16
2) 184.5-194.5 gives 2.38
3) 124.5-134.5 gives 2.48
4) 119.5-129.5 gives 2.26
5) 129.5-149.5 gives 2.43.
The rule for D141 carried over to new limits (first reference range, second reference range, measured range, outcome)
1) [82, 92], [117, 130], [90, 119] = 7.5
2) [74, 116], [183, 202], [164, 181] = -1.0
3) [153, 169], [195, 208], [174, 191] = -1.7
